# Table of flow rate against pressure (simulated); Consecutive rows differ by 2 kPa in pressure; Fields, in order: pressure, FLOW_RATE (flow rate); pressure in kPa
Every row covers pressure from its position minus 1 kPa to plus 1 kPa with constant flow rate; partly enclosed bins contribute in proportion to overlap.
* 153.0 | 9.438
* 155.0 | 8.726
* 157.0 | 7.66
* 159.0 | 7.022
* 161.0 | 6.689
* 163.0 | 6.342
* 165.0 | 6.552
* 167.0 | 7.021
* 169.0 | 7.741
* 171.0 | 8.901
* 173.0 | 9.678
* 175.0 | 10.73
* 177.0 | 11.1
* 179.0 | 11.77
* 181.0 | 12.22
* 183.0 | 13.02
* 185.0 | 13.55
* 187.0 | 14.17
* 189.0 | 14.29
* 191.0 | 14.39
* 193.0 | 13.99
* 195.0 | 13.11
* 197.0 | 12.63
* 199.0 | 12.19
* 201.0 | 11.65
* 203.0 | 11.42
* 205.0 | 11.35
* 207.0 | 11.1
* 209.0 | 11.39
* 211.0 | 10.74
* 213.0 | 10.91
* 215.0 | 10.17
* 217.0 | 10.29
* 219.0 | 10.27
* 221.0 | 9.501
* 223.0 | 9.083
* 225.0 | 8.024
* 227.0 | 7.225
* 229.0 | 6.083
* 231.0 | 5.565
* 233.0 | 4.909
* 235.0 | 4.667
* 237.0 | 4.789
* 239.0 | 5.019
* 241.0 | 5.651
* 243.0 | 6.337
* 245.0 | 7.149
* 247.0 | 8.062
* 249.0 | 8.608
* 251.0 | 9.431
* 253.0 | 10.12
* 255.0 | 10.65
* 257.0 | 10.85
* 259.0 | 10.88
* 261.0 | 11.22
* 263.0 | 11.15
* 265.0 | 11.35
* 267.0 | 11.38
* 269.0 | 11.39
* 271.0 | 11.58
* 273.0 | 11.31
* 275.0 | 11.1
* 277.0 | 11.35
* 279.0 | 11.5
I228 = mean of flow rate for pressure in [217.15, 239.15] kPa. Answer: 7.03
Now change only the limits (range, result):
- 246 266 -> 10.2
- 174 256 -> 9.93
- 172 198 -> 12.7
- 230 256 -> 7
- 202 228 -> 10.1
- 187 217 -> 12.1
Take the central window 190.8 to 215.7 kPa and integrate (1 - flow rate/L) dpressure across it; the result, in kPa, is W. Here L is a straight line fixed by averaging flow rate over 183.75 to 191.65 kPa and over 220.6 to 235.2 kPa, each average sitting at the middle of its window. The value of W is -1.4 kPa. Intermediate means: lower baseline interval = 14.1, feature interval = 11.9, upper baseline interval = 6.9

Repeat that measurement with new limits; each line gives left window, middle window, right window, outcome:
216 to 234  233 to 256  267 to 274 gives 5.6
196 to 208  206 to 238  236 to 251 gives 3.6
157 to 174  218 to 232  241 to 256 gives 0.3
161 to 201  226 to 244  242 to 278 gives 8.4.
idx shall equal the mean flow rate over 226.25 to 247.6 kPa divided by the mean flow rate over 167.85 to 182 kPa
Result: 0.57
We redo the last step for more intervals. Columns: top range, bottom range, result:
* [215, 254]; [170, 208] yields 0.61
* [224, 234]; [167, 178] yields 0.68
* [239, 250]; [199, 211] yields 0.61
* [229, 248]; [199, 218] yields 0.53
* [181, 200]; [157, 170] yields 1.93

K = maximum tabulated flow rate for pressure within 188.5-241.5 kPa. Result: 14.39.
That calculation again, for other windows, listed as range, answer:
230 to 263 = 11.22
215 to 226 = 10.29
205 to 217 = 11.39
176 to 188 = 14.17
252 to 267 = 11.38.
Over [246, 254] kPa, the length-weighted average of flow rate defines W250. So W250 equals 9.06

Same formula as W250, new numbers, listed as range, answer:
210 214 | 10.8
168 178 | 9.63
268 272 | 11.5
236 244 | 5.45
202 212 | 11.2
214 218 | 10.2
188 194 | 14.2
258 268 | 11.2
